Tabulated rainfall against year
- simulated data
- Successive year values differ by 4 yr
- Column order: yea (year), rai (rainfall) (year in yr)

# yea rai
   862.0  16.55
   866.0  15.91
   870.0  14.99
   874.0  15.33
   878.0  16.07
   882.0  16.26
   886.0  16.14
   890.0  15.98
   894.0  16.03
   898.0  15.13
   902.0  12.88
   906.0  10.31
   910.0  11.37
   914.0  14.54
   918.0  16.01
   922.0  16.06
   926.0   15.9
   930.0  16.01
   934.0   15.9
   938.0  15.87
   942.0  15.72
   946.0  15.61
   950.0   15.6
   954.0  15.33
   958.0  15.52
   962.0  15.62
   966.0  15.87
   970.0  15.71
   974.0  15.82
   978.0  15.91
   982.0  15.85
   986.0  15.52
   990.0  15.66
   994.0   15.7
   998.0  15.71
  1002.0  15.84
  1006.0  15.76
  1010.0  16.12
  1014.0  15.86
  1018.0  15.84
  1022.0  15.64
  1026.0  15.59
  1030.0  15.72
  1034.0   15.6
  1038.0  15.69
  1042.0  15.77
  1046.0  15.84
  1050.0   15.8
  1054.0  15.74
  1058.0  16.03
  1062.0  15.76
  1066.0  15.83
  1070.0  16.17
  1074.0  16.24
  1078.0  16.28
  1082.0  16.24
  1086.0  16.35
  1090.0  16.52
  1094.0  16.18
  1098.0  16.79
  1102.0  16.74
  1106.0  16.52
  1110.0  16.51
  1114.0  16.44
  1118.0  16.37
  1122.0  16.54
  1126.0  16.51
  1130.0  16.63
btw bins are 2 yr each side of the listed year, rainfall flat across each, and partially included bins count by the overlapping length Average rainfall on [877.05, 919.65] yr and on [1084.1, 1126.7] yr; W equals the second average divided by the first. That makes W 1.13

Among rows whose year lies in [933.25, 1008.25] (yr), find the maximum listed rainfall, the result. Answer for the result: 15.91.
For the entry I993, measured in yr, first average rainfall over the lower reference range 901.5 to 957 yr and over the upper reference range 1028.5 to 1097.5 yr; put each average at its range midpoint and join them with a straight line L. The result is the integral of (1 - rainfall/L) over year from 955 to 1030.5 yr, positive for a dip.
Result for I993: -1.7 yr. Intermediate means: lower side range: 14.9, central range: 15.7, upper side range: 16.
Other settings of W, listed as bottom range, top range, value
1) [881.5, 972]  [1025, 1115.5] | 1.06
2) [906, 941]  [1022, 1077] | 1.06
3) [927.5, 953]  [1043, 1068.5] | 1.00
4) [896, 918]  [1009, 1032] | 1.20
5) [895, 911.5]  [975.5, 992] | 1.24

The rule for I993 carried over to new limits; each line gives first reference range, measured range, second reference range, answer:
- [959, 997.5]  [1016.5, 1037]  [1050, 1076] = 0.24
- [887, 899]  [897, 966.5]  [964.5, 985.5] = 3.81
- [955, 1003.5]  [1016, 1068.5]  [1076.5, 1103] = 1.19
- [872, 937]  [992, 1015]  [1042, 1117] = -0.21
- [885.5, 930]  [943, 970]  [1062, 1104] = -0.96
